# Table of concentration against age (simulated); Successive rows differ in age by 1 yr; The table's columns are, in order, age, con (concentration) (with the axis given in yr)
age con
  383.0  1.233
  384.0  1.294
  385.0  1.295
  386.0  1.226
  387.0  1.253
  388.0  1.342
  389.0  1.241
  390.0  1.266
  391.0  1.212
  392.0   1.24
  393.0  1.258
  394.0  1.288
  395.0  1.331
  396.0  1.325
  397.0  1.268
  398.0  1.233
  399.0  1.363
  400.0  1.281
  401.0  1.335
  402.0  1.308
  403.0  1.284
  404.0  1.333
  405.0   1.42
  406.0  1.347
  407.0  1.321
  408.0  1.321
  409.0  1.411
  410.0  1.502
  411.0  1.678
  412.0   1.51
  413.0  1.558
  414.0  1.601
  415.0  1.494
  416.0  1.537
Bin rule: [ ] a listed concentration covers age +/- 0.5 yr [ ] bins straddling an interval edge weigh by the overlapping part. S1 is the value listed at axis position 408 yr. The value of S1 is 1.321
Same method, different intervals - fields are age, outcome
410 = 1.502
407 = 1.321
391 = 1.212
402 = 1.308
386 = 1.226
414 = 1.601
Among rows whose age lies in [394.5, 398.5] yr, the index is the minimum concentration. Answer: 1.233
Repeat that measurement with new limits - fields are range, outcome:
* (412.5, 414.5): 1.558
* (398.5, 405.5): 1.281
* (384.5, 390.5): 1.226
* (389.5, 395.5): 1.212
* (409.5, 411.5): 1.502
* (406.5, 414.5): 1.321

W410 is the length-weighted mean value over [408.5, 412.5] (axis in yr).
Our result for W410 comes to 1.53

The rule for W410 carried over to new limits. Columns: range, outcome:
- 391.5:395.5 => 1.28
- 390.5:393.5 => 1.24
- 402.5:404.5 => 1.31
